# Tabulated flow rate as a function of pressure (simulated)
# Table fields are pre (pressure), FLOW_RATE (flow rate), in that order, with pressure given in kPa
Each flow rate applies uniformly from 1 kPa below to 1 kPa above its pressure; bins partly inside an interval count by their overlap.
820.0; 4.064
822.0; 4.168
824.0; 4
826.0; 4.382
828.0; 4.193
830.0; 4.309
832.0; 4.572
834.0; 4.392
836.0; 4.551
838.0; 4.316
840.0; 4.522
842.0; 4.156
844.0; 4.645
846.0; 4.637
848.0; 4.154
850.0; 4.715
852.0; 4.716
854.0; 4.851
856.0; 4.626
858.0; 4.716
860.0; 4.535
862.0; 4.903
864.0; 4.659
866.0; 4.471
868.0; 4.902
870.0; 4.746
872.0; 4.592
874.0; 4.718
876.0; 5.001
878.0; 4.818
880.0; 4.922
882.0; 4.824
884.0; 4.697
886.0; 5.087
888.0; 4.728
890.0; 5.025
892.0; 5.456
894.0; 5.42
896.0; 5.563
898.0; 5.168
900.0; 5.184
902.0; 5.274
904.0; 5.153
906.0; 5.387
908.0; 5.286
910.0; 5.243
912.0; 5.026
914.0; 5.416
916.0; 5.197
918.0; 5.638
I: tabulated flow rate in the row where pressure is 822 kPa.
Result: 4.168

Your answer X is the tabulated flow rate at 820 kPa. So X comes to 4.064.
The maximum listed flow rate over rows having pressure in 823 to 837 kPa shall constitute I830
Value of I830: 4.572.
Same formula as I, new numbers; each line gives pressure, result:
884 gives 4.697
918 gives 5.638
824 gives 4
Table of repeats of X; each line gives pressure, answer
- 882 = 4.824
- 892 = 5.456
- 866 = 4.471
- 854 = 4.851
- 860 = 4.535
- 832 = 4.572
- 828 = 4.193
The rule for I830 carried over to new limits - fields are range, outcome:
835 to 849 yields 4.645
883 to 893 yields 5.456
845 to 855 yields 4.851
